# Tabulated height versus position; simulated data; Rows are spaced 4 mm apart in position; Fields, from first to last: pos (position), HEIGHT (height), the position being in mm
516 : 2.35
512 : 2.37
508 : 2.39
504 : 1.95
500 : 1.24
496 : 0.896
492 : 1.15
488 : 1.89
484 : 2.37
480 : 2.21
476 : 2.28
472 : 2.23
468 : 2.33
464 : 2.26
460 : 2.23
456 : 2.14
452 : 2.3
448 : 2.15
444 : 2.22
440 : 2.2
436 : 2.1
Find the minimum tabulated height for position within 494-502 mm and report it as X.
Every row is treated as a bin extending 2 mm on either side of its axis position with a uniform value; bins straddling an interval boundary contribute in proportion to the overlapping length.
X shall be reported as 0.896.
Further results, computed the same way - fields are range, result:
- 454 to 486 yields 2.14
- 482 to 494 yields 1.15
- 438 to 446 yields 2.2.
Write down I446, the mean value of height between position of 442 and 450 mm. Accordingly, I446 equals 2.19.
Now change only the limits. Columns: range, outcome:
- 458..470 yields 2.27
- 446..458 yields 2.2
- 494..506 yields 1.36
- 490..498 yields 1.02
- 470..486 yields 2.27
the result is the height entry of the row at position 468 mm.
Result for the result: 2.33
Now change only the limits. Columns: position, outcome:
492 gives 1.15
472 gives 2.23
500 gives 1.24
